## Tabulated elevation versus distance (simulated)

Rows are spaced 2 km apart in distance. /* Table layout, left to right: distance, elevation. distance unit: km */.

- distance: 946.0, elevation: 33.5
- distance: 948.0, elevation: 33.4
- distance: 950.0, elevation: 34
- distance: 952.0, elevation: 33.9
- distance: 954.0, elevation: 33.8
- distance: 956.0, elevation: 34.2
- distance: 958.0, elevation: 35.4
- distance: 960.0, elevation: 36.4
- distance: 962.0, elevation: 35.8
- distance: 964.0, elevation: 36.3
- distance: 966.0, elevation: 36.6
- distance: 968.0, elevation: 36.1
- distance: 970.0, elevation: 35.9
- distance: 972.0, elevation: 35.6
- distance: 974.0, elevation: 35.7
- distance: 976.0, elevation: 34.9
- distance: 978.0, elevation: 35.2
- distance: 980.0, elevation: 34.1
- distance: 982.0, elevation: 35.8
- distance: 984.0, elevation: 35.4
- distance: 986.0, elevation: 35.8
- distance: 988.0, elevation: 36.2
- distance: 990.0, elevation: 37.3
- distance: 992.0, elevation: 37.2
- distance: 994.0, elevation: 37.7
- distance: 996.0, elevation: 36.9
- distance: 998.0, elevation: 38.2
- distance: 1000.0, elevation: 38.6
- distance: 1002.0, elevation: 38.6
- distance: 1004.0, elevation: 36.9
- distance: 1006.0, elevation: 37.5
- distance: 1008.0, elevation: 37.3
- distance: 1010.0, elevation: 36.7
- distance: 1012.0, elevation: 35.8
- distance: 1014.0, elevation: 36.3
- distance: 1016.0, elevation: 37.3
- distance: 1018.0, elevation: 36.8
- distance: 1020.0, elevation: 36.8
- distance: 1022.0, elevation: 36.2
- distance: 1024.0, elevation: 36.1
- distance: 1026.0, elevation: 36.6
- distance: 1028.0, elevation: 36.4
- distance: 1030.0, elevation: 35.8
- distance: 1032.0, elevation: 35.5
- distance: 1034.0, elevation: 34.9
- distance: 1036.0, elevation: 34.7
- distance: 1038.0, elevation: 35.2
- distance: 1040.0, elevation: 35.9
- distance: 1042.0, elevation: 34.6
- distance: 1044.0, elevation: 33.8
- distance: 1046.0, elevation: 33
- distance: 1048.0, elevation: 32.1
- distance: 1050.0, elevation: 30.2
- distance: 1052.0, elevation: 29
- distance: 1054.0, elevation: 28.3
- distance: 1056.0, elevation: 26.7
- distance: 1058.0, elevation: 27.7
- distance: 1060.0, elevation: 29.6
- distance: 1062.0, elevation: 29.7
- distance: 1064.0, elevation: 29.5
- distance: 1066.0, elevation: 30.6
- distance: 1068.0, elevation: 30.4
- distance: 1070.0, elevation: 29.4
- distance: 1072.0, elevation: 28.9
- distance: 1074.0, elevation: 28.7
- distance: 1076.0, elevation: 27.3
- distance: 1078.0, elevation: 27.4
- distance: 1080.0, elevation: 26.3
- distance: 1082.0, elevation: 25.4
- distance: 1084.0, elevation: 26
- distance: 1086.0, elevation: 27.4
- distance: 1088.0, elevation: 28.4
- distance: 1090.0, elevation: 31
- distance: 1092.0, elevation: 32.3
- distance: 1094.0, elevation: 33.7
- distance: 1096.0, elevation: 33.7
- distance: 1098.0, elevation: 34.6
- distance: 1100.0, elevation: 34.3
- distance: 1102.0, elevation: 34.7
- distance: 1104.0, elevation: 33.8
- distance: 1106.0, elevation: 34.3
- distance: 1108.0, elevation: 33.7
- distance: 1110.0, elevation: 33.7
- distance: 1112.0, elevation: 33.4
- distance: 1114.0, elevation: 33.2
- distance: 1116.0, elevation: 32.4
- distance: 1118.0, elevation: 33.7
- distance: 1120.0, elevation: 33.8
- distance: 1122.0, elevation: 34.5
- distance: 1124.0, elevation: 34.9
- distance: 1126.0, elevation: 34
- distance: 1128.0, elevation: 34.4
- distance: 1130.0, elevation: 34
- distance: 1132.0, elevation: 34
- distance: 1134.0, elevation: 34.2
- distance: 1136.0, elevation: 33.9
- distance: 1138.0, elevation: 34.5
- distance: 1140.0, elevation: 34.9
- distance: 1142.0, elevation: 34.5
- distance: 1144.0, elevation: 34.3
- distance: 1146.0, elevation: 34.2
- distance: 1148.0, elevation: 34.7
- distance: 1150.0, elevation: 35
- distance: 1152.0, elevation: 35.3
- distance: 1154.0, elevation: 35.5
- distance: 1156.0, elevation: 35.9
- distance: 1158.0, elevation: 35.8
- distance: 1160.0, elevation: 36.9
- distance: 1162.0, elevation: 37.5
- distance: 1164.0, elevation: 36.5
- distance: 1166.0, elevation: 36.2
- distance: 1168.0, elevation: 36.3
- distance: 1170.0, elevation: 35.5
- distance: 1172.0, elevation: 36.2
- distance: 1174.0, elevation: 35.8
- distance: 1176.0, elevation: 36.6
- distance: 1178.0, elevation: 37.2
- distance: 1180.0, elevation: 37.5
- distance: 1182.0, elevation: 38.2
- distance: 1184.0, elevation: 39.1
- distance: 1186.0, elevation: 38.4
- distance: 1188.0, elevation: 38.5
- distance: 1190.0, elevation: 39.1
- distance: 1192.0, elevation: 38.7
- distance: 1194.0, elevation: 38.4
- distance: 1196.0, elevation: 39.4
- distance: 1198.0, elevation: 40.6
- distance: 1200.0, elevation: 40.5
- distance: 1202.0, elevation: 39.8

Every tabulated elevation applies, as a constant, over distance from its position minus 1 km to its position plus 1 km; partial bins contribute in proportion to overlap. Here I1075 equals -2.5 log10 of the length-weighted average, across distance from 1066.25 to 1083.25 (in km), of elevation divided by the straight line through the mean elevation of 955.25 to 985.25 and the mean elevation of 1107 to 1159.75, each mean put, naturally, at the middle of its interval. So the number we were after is 0.23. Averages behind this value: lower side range 35.6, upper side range 34.4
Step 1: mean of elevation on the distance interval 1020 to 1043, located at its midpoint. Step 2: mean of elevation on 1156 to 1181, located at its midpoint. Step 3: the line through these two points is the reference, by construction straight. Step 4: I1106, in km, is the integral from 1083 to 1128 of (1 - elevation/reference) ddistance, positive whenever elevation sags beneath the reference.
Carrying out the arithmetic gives 4.09 km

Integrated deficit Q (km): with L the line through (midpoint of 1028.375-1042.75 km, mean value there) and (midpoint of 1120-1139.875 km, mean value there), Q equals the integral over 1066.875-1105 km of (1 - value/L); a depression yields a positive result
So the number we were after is 5.0 km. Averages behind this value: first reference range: 35.3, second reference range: 34.3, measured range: 30.2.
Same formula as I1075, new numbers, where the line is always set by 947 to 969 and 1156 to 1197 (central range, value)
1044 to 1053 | 0.15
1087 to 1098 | 0.14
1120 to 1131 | 0.08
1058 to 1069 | 0.21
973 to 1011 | -0.04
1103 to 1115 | 0.09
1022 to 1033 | -0.01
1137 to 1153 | 0.07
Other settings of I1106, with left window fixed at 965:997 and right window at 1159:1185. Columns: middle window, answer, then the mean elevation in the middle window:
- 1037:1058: 2.68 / 31.7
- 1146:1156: 0.46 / 35.1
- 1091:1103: 0.87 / 33.9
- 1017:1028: -0.08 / 36.5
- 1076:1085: 2.49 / 26.4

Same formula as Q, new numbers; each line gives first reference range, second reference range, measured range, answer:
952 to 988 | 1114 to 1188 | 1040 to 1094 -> 9.0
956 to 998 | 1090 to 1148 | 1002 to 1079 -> 4.4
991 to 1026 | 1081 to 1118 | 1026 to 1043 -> 0.1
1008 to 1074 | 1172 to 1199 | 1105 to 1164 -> 3.0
